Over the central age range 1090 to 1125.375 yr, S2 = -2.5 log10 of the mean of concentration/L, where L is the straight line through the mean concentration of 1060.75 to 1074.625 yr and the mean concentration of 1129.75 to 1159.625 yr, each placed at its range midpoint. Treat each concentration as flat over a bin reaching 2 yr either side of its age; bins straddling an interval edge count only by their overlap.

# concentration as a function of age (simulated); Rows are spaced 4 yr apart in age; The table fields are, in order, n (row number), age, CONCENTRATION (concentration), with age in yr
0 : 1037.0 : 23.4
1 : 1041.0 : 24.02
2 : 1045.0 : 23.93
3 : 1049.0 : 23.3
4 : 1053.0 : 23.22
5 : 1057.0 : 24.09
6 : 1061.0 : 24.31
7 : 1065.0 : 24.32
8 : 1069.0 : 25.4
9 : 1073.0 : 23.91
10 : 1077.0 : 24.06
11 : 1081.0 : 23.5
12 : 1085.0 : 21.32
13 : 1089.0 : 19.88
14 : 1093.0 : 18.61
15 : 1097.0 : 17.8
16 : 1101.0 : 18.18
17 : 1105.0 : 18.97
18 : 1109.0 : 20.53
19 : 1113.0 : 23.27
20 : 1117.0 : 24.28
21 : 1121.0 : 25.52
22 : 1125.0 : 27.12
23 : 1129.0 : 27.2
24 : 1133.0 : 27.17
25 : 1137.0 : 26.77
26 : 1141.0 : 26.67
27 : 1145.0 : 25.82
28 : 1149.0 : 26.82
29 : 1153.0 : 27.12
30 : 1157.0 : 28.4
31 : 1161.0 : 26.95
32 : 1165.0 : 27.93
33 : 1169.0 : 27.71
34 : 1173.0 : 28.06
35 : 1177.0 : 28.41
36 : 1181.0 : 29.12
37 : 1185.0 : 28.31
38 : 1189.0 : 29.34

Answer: 0.211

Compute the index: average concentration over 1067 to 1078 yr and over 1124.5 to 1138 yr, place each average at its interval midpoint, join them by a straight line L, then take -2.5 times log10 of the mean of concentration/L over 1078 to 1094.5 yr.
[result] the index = 0.19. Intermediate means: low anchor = 24.5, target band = 21.1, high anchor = 27.1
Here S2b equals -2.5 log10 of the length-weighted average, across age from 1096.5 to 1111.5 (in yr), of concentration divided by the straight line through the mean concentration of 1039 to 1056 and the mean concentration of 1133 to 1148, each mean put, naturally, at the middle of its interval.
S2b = 0.31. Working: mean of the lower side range 23.6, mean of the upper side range 26.5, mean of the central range 19.1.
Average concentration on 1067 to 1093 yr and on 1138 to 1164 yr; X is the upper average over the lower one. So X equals 1.2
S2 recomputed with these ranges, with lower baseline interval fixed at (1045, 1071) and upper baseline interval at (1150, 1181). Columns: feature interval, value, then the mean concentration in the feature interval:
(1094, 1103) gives 0.37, 18.1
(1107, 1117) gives 0.16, 22.4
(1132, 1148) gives 0.02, 26.6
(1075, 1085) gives 0.07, 23.3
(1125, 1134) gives -0.02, 27.2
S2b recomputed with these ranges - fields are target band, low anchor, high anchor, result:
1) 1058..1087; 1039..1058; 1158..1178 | 0.030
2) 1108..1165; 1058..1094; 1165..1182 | 0.005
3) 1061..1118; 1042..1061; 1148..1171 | 0.151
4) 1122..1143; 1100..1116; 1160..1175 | -0.147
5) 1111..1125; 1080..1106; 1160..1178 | -0.110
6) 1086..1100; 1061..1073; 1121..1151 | 0.320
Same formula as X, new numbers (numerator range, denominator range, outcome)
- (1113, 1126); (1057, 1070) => 1.03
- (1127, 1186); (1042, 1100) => 1.21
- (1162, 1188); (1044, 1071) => 1.17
